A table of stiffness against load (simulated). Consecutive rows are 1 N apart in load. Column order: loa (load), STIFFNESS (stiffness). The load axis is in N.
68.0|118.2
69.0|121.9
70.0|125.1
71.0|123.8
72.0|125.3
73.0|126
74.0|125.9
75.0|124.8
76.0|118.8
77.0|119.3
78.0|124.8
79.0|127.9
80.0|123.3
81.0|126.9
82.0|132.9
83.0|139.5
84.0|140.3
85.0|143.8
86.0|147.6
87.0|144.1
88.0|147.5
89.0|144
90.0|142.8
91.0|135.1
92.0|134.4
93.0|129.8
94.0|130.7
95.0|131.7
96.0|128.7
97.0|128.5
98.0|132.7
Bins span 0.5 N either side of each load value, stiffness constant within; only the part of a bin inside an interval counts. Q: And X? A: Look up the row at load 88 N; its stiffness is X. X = 147.5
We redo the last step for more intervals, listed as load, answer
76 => 118.8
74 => 125.9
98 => 132.7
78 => 124.8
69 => 121.9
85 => 143.8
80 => 123.3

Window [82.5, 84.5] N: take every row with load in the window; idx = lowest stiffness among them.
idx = 139.5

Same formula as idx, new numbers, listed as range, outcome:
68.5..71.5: 121.9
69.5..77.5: 118.8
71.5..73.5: 125.3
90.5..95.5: 129.8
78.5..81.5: 123.3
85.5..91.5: 135.1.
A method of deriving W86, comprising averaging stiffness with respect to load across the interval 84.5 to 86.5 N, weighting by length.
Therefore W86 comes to 146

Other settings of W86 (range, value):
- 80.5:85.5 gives 137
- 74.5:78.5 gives 122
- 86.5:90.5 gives 145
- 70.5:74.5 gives 125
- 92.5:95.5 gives 131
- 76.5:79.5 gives 124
